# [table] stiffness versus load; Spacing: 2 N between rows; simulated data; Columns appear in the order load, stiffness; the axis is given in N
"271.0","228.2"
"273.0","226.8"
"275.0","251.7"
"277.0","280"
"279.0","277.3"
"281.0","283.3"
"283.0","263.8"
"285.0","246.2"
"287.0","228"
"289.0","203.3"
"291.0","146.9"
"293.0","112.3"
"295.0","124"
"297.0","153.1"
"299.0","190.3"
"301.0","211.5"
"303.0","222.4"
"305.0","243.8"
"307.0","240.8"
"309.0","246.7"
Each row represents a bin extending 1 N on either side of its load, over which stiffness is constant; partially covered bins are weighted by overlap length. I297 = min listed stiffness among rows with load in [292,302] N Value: 112.3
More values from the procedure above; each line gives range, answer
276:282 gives 277.3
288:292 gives 146.9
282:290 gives 203.3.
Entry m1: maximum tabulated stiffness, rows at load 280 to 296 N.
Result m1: 283.3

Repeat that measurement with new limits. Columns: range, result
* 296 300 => 190.3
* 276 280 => 280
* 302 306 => 243.8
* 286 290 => 228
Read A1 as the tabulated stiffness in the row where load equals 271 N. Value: 228.2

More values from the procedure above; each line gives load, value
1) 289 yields 203.3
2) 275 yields 251.7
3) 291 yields 146.9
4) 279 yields 277.3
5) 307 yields 240.8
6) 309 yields 246.7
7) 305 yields 243.8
